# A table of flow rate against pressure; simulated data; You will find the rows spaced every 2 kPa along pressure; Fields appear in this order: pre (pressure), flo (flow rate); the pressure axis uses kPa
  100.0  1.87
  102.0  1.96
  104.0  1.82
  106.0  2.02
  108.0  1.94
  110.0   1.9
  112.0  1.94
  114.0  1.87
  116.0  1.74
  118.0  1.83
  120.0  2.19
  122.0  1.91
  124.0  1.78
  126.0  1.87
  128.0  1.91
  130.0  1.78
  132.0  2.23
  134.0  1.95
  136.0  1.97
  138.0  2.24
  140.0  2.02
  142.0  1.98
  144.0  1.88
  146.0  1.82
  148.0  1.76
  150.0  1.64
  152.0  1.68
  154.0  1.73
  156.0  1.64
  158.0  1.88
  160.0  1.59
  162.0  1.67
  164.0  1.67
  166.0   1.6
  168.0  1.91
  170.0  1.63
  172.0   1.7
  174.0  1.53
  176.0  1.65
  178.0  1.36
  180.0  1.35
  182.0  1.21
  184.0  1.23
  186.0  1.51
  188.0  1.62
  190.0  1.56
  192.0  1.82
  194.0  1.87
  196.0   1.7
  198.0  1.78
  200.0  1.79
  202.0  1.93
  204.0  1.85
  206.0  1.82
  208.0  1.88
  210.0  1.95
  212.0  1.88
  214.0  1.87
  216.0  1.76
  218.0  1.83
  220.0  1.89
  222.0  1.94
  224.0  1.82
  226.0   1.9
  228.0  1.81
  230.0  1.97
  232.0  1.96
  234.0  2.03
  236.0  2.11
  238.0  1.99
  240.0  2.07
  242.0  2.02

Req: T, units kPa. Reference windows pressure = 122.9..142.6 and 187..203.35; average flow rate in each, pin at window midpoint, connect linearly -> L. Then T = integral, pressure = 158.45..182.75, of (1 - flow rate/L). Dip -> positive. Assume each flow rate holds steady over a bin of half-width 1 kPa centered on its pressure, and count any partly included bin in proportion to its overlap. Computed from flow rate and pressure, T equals 3.46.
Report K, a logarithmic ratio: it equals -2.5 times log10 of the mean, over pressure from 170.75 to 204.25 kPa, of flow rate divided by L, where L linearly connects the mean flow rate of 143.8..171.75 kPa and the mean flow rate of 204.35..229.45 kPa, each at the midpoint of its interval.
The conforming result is 0.116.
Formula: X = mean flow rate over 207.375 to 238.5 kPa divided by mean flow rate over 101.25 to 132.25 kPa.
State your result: 1.00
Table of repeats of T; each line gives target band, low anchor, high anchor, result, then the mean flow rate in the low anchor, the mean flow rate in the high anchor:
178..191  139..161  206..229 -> 3.0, 1.78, 1.86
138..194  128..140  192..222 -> 8.0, 2.02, 1.85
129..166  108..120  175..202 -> -1.6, 1.89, 1.59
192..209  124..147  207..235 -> 0.7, 1.96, 1.89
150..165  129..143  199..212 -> 2.2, 2.02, 1.87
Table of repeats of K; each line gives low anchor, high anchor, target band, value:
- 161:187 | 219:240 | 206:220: -0.020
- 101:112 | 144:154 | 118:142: -0.089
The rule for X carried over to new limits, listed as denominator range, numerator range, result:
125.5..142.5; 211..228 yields 0.93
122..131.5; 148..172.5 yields 0.91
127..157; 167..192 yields 0.81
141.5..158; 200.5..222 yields 1.06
